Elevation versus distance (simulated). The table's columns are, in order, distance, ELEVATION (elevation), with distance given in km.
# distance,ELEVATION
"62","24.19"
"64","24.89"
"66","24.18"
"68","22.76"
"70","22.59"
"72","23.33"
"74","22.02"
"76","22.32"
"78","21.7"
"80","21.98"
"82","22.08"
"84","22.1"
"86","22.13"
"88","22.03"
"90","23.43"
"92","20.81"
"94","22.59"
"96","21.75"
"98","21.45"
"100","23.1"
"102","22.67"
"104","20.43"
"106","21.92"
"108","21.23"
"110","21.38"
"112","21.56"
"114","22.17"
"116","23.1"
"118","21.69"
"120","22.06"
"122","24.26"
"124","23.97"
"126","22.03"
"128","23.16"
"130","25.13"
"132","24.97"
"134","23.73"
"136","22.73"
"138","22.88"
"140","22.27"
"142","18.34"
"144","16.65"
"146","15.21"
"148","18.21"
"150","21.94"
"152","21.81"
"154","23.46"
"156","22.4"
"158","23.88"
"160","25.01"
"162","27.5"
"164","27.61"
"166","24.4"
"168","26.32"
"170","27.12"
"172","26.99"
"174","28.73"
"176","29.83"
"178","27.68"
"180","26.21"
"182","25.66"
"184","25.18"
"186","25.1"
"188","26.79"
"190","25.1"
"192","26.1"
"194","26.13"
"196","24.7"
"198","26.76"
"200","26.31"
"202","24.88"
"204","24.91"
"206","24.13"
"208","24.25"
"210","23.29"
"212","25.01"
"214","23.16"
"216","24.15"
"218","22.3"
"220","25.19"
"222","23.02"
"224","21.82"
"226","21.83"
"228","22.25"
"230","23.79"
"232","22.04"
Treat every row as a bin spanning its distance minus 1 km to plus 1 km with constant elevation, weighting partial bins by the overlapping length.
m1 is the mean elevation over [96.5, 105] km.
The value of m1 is 21.9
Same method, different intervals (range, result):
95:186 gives 23.3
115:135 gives 23.4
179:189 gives 25.8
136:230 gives 24.2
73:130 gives 22.2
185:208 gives 25.5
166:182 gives 27.2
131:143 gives 22.5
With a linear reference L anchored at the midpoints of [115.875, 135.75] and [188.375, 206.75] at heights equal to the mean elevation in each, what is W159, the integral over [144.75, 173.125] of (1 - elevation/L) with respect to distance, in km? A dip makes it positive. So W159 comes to 0.9 km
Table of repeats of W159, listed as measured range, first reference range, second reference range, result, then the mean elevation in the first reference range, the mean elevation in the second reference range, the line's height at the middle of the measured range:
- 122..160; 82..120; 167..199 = 3.4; 22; 26.5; 24.2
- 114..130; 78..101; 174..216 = 0.1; 22.1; 25.6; 23.2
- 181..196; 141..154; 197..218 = -1.9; 19.1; 24.6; 22.8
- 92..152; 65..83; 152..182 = 6.2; 22.6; 26.1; 24.4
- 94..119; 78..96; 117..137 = 0.9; 22.1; 23.4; 22.7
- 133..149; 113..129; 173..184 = 2.9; 22.8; 27.4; 24.4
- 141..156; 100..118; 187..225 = 2.2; 21.9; 24.6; 23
